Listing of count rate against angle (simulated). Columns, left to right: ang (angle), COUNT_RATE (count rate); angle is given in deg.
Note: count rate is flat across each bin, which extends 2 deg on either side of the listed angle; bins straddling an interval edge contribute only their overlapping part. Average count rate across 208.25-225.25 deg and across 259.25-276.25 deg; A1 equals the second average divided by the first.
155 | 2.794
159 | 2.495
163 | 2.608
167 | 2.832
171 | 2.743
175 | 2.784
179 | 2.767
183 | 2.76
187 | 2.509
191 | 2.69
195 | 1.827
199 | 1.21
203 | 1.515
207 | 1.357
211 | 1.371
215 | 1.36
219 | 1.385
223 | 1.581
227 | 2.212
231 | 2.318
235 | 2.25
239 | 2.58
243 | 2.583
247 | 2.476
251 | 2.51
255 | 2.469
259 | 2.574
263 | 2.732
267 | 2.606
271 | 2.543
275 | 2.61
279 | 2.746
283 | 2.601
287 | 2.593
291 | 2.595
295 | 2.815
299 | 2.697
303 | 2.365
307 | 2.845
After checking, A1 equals 1.83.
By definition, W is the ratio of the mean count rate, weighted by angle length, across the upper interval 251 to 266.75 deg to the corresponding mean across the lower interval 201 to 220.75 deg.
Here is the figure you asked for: 1.85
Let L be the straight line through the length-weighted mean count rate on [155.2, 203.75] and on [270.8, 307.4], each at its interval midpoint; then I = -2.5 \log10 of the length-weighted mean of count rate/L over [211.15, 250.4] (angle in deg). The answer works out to 0.22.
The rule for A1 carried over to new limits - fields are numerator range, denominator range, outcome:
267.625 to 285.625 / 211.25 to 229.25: 1.62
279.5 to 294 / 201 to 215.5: 1.87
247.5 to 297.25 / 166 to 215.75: 1.22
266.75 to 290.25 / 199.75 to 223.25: 1.86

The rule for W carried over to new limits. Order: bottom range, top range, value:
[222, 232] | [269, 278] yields 1.26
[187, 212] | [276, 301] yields 1.53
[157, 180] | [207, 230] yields 0.59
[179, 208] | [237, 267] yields 1.25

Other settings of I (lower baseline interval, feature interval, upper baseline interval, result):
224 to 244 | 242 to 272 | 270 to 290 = -0.04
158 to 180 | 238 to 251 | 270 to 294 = 0.05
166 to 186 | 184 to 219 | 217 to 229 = 0.27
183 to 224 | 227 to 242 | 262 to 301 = -0.13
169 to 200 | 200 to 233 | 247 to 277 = 0.47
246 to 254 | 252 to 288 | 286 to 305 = -0.03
